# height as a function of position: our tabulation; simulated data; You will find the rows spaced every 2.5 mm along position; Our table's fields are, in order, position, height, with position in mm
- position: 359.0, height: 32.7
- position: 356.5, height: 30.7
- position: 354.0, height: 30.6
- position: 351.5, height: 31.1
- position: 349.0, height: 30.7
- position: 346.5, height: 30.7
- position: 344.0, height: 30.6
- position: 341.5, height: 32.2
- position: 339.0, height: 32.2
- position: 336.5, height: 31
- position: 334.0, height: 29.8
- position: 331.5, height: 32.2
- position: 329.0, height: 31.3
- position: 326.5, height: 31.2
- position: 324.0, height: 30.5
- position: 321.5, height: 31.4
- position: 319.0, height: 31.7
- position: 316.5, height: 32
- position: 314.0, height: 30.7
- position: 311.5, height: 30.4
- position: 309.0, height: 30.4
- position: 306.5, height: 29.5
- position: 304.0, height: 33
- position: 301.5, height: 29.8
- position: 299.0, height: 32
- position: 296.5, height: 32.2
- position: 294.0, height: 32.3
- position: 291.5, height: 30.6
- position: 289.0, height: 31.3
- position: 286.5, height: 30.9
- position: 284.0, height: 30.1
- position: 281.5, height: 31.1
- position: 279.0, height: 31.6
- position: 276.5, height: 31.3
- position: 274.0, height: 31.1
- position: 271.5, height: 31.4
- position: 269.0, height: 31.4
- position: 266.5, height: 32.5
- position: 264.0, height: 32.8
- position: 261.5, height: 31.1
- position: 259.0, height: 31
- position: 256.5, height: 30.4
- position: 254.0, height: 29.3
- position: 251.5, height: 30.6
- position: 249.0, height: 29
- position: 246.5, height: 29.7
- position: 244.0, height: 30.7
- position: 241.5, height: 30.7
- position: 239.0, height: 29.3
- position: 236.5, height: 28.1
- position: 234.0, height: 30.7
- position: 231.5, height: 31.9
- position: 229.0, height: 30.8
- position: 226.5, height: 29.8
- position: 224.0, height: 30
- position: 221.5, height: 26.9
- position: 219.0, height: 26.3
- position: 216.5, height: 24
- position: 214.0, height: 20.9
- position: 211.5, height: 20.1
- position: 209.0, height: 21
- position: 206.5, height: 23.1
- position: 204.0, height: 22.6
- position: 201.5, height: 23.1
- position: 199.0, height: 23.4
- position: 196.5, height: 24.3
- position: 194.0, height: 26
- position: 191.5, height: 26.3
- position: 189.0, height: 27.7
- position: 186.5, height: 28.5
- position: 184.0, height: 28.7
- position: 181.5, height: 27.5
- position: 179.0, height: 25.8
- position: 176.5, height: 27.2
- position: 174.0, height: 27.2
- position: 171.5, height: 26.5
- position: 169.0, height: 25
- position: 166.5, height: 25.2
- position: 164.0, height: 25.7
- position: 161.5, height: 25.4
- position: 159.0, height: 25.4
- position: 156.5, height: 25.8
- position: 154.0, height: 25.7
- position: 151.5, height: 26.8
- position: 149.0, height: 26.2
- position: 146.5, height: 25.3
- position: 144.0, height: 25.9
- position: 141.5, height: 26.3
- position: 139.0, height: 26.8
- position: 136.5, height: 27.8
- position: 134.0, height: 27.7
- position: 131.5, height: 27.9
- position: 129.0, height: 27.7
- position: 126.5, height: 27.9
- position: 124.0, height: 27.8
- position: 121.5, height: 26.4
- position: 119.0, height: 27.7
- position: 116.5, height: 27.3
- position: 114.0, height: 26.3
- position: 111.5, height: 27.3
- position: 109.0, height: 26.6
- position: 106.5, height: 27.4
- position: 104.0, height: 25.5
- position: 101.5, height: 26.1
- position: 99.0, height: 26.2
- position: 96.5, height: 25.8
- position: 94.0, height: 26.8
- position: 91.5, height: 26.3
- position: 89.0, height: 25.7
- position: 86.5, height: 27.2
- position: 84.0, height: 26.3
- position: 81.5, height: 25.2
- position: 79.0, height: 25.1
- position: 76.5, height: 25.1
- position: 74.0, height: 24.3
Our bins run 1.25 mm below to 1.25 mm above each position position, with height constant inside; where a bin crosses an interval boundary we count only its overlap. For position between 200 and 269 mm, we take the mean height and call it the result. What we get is 28.1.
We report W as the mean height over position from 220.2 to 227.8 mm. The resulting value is 28.9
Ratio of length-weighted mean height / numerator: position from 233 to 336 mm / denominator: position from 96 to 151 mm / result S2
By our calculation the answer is 1.15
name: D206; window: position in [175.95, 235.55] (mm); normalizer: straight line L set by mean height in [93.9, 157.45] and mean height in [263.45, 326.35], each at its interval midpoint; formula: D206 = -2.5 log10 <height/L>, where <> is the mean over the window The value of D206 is 0.11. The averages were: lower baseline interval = 26.7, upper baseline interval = 31.3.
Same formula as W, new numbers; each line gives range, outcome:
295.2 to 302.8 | 31.4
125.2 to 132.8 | 27.8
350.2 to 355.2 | 30.9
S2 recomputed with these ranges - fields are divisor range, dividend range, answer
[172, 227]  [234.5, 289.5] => 1.21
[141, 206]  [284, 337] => 1.20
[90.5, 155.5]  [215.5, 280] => 1.13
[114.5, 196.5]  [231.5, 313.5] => 1.16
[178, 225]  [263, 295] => 1.25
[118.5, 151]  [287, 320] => 1.16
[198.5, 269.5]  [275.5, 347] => 1.11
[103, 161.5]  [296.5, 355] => 1.16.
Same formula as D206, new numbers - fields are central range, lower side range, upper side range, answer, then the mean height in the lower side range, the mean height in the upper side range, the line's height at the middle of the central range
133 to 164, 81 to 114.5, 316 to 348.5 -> 0.05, 26.4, 31.3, 27.4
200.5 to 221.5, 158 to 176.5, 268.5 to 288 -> 0.22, 25.9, 31.1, 27.9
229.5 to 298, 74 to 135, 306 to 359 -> -0.04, 26.6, 31.1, 29.7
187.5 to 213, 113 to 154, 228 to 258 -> 0.21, 27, 30.1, 28.9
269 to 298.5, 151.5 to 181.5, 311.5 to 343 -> -0.05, 26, 31.3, 29.9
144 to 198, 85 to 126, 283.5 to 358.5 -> 0.07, 26.7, 31.1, 28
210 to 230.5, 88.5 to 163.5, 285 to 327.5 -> 0.11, 26.6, 31.2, 29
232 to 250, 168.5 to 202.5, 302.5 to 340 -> -0.06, 26.3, 31.1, 28.3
